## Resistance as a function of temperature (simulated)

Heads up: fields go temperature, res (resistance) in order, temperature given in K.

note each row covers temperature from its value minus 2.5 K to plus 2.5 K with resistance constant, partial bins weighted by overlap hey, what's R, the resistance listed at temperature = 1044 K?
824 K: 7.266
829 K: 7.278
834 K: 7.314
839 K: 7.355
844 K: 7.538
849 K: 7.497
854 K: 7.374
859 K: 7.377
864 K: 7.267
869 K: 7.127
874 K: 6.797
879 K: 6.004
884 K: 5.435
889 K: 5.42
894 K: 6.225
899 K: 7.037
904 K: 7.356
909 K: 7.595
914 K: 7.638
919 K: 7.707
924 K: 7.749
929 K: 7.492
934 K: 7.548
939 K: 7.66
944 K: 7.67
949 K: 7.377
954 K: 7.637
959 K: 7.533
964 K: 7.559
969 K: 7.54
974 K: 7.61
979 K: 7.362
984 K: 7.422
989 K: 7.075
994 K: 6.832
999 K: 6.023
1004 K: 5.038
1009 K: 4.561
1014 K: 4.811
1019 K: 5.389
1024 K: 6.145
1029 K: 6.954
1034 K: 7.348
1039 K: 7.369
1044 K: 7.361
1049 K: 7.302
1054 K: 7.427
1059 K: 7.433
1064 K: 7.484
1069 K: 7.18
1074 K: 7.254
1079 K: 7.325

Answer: 7.361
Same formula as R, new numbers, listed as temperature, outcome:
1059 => 7.433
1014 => 4.811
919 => 7.707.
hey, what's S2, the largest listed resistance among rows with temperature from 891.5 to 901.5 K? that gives 7.037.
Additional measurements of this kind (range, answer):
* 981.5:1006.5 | 7.422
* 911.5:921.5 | 7.707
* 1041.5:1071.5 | 7.484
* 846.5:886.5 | 7.497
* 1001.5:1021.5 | 5.389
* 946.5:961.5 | 7.637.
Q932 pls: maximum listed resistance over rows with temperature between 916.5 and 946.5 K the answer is 7.749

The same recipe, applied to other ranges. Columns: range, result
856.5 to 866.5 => 7.377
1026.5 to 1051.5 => 7.369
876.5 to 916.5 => 7.638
